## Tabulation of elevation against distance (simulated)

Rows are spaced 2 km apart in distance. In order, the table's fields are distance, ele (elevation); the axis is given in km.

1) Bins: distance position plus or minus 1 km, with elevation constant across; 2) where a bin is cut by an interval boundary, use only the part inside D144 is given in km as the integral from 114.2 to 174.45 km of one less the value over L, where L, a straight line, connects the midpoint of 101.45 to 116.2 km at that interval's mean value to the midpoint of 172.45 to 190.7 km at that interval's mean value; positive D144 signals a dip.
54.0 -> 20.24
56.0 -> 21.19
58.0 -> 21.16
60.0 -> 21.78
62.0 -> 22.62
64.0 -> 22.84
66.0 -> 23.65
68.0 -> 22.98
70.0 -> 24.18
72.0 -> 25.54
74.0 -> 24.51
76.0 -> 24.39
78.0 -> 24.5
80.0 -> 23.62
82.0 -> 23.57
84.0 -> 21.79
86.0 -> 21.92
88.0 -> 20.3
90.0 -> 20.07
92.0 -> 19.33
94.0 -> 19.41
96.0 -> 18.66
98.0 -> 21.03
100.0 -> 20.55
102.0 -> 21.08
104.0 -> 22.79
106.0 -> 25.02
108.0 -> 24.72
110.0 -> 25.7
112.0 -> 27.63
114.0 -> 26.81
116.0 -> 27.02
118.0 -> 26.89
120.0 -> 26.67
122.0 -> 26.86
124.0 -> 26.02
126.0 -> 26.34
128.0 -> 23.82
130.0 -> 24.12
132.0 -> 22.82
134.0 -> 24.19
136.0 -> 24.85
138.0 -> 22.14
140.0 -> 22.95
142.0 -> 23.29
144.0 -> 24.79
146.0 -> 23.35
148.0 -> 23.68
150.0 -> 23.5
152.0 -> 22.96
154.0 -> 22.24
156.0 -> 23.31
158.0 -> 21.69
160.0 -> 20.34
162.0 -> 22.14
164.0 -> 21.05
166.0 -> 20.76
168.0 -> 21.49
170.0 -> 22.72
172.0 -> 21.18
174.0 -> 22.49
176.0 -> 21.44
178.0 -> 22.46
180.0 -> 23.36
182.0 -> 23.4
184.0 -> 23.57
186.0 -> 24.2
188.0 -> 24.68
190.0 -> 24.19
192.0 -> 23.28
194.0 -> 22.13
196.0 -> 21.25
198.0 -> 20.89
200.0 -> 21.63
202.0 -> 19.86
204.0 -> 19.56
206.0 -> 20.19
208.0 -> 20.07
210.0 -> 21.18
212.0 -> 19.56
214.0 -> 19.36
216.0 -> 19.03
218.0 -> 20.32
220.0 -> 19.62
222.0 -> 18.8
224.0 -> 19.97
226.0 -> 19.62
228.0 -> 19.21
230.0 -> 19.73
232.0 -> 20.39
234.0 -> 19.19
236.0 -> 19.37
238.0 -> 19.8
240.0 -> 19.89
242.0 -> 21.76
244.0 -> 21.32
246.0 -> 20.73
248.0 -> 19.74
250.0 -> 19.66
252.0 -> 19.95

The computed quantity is 1.6 km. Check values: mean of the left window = 25.1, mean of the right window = 23.2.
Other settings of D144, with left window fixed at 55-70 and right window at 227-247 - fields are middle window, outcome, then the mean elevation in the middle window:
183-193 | -1.54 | 24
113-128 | -3.32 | 26.5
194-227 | 0.60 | 20.1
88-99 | 1.14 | 19.8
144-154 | -0.99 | 23.4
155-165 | -0.26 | 21.7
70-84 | -1.20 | 24.2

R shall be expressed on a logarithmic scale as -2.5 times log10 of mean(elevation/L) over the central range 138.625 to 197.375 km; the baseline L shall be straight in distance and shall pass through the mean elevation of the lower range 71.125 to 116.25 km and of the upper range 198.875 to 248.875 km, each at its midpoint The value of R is -0.07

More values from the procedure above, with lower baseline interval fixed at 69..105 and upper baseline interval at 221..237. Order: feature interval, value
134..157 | -0.12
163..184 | -0.08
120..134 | -0.17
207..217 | 0.00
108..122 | -0.23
